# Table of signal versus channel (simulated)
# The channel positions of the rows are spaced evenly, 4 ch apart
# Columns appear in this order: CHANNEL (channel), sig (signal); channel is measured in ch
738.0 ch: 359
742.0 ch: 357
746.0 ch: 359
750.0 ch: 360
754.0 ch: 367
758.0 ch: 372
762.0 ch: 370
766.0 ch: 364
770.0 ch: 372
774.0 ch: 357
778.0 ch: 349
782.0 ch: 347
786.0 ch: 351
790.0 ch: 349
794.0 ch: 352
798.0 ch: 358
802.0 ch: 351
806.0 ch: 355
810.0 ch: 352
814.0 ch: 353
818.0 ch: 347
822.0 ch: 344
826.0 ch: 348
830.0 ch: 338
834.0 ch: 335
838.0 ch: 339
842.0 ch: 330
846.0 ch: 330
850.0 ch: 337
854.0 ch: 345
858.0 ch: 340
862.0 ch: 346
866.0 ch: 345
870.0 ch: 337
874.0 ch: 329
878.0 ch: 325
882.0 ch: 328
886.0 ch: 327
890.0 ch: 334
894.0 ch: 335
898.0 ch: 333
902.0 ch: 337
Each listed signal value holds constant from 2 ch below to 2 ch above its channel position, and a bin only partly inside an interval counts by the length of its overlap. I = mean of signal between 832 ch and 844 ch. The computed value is 335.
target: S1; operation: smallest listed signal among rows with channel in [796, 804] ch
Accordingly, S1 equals 351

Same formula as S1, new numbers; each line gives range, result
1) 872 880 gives 325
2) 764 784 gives 347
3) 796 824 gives 344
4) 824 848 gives 330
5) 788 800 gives 349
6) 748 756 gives 360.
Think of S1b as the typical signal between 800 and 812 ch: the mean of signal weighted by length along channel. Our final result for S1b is 353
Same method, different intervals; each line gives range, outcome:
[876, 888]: 327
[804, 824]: 350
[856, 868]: 344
